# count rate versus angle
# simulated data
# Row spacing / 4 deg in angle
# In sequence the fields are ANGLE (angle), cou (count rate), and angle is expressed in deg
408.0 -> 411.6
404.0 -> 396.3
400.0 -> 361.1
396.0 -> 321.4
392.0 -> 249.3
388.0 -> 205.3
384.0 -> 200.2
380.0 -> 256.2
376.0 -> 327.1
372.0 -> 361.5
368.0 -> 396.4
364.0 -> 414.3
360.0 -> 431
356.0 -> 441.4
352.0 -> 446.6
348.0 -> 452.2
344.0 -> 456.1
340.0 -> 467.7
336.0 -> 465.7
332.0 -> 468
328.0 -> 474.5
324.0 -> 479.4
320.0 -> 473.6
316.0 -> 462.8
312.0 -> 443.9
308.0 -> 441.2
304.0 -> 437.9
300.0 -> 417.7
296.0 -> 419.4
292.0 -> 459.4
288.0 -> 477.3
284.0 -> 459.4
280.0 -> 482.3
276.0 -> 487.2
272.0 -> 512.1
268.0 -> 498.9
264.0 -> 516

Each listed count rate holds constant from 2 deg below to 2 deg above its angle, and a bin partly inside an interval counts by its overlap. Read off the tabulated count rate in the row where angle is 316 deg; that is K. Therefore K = 462.8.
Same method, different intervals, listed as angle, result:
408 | 411.6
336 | 465.7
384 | 200.2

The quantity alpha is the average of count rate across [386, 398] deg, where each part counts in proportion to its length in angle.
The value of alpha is 259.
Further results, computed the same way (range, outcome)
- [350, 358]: 444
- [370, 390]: 270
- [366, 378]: 362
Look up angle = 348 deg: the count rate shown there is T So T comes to 452.2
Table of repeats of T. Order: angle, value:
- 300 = 417.7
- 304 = 437.9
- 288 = 477.3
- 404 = 396.3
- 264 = 516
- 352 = 446.6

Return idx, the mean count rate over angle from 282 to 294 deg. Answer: 465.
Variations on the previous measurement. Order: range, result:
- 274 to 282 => 485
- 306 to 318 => 449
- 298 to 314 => 435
